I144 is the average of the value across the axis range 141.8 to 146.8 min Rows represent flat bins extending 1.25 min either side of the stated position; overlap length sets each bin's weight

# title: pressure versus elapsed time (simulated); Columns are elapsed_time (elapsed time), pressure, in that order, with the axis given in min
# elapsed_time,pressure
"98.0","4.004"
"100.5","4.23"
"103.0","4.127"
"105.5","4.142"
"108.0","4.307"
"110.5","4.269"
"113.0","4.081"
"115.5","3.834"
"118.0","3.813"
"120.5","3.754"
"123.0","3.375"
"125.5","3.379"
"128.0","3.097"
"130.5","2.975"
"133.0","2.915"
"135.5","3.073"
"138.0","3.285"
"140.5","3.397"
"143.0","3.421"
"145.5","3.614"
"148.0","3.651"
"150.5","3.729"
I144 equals 3.52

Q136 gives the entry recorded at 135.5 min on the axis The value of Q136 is 3.073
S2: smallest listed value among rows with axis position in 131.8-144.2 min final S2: 2.915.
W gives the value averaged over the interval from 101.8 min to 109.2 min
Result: 4.19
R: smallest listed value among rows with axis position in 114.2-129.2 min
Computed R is 3.097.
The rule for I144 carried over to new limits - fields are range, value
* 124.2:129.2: 3.24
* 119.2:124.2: 3.57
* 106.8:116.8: 4.12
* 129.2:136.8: 2.99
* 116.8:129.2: 3.48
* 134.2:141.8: 3.25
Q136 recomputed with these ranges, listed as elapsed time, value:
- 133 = 2.915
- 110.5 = 4.269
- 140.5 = 3.397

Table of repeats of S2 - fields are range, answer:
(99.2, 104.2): 4.127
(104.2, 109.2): 4.142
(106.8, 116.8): 3.834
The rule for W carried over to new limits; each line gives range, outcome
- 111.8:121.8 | 3.87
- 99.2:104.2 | 4.18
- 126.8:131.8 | 3.03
